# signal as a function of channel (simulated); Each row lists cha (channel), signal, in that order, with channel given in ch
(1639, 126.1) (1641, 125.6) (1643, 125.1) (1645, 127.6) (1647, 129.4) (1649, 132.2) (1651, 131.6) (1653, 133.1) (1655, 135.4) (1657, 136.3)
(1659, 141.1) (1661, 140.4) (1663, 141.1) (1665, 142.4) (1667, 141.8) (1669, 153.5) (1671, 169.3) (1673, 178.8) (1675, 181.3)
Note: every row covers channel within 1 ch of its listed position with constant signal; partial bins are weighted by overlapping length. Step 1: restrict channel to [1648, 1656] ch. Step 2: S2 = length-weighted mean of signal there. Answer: 133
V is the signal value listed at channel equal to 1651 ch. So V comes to 131.6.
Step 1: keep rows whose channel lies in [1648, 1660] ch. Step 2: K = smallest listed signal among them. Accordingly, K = 131.6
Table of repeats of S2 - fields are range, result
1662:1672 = 150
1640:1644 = 125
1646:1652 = 131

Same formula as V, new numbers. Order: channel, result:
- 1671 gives 169.3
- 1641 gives 125.6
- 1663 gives 141.1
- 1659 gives 141.1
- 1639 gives 126.1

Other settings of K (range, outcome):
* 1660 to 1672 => 140.4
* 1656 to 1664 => 136.3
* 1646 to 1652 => 129.4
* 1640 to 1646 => 125.1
